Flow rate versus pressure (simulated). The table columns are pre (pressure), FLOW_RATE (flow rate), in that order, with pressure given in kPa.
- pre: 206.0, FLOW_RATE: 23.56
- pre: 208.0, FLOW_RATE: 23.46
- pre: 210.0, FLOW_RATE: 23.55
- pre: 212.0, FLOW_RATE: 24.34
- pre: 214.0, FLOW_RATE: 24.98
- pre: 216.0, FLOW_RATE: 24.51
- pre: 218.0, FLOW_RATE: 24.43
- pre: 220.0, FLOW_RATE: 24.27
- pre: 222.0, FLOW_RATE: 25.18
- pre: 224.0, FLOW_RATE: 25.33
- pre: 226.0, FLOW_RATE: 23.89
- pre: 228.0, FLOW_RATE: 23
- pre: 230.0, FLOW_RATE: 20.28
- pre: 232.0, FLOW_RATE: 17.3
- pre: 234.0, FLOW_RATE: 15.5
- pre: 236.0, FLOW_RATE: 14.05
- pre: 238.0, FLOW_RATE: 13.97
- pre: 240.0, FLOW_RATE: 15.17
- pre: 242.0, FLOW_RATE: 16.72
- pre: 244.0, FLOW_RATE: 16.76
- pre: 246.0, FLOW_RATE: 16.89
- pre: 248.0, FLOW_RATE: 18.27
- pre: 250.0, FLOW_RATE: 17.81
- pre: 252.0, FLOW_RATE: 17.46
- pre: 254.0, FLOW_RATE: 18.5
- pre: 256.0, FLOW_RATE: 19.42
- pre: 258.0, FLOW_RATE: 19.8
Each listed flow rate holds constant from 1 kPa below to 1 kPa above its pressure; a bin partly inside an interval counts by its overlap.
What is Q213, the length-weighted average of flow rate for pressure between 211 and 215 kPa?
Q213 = 24.7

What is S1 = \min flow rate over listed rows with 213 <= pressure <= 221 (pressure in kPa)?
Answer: 24.27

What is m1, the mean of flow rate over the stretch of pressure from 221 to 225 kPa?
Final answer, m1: 25.3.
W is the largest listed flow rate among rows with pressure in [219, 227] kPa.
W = 25.33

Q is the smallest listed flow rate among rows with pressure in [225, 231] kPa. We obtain 20.28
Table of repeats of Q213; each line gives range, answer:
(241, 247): 16.8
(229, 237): 16.8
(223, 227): 24.6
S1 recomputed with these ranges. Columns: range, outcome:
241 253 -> 16.72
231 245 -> 13.97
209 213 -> 23.55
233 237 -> 14.05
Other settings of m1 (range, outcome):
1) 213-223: 24.7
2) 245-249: 17.6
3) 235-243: 15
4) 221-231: 23.5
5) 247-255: 18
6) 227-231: 21.6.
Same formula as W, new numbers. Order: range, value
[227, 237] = 23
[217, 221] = 24.43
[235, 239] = 14.05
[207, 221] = 24.98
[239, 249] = 18.27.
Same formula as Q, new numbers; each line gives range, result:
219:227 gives 23.89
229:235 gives 15.5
